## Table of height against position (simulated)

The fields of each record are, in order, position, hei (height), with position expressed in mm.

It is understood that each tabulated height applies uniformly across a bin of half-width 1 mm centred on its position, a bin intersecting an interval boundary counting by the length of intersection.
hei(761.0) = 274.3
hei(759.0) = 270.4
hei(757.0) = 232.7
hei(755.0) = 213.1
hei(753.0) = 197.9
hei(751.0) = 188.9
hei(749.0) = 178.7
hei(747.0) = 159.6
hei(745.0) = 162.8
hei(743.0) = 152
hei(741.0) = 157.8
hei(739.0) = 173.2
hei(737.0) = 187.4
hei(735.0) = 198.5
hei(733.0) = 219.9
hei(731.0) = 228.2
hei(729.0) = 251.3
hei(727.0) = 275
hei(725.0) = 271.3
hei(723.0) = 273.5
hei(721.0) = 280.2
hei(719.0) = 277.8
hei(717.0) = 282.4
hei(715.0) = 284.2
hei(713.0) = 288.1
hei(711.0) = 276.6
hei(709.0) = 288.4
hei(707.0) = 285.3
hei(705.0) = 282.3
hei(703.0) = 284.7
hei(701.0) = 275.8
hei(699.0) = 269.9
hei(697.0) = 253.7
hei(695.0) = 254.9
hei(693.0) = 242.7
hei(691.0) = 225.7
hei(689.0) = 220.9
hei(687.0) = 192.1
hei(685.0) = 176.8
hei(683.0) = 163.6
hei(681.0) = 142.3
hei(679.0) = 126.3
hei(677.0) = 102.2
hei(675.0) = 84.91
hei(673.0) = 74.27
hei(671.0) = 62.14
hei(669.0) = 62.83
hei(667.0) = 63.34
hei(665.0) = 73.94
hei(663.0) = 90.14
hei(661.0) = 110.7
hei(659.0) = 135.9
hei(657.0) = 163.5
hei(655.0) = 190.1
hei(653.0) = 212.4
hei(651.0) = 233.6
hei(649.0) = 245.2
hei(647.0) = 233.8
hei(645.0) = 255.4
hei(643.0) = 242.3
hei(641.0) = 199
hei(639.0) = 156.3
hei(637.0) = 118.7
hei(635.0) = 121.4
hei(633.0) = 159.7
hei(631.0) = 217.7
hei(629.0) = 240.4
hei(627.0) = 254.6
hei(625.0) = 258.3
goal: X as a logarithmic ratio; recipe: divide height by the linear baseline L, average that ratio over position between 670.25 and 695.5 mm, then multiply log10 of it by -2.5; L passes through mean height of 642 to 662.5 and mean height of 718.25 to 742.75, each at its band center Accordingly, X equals 0.32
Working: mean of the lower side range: 200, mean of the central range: 158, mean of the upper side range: 230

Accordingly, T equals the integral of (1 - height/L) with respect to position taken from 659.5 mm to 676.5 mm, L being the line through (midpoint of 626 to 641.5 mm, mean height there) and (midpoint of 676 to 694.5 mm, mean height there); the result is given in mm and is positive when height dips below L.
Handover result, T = 9.4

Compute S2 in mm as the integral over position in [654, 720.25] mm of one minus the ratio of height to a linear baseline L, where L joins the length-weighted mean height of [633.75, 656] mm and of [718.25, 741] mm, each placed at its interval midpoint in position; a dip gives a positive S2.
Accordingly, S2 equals 8.74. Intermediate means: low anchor 200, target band 192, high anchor 236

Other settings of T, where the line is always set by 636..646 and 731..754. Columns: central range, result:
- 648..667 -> 3.6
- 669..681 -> 6.2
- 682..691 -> -0.2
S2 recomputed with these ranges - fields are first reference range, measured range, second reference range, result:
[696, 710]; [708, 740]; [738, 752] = -4.4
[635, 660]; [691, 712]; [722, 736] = -3.7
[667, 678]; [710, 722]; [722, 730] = -2.6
